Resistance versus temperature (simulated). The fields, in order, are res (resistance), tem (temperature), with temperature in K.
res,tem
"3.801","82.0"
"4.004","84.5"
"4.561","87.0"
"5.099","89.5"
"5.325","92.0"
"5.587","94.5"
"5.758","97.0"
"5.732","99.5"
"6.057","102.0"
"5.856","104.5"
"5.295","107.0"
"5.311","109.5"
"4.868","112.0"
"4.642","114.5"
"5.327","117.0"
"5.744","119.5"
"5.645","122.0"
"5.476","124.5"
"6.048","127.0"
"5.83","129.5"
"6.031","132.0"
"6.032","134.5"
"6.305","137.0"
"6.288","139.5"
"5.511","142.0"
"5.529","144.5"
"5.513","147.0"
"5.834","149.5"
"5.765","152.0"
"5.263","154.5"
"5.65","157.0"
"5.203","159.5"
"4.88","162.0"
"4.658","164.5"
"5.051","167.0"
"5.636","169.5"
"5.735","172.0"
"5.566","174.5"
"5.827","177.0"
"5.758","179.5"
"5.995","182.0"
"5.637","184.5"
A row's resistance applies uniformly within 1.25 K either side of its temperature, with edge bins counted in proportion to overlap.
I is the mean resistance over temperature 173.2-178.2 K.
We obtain 5.7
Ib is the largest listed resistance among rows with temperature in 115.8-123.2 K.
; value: 5.744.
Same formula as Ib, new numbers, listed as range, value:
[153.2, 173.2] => 5.735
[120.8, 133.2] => 6.048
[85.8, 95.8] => 5.587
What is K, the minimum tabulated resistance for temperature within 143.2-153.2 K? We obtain 5.513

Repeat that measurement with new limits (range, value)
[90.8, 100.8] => 5.325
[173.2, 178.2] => 5.566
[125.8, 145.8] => 5.511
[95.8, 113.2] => 4.868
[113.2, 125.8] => 4.642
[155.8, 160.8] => 5.203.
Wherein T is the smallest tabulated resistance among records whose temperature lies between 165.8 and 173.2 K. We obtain 5.051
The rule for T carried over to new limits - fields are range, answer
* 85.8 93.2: 4.561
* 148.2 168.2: 4.658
